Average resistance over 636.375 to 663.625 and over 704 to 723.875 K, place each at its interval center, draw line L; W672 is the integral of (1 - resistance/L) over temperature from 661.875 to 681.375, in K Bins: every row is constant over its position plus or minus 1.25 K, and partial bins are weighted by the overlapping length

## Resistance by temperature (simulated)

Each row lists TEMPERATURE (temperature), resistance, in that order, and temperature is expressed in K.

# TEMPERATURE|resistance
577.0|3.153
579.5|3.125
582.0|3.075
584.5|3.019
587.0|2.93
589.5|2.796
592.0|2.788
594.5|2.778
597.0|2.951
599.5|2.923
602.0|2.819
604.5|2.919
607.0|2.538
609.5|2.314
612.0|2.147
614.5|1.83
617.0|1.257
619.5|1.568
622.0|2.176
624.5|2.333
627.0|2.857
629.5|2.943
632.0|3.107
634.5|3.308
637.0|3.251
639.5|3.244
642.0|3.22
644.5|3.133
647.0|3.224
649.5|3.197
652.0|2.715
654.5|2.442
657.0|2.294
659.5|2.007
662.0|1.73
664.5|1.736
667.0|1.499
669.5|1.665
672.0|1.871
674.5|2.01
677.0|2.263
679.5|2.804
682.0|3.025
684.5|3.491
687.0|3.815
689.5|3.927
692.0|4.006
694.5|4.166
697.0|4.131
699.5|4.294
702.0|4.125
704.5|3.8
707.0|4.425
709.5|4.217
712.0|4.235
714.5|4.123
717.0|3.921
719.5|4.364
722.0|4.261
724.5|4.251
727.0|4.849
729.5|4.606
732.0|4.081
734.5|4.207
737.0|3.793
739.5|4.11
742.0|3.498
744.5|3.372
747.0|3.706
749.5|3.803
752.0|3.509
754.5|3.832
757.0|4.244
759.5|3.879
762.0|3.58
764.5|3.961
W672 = 7.5 K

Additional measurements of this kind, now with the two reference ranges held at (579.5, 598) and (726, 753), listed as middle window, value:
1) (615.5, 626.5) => 4.3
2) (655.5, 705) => 9.1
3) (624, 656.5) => 2.7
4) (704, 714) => -1.2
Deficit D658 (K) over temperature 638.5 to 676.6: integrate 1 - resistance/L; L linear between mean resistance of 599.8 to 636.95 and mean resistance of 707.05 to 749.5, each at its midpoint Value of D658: 7.8 K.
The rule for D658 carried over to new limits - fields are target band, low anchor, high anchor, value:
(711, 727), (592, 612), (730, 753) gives -2.7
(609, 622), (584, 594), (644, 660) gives 4.5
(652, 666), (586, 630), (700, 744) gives 4.9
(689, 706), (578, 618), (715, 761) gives -2.1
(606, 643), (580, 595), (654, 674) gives -2.4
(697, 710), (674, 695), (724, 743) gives -1.9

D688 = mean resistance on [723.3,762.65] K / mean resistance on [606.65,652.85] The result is 1.49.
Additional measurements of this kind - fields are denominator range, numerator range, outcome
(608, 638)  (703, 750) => 1.69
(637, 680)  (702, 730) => 1.75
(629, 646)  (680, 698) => 1.18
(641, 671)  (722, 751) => 1.68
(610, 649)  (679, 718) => 1.49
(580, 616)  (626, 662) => 1.07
